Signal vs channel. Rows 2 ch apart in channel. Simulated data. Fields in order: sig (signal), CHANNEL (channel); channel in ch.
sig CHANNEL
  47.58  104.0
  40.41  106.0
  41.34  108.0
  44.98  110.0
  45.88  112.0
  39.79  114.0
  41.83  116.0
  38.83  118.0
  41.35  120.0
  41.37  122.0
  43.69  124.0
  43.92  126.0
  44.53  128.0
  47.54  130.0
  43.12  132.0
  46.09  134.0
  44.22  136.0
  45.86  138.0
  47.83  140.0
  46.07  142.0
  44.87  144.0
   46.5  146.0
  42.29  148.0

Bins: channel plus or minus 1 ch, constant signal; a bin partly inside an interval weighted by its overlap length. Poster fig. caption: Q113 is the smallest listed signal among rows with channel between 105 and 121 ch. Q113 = 38.83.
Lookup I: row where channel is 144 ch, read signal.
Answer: 44.87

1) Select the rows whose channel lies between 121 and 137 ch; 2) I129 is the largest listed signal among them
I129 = 47.54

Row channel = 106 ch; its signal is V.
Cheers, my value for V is 40.41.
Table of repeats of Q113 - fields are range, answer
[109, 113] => 44.98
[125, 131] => 43.92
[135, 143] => 44.22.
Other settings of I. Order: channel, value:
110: 44.98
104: 47.58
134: 46.09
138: 45.86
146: 46.5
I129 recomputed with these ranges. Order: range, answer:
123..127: 43.92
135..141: 47.83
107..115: 45.88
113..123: 41.83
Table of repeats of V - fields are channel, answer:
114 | 39.79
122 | 41.37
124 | 43.69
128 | 44.53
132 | 43.12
